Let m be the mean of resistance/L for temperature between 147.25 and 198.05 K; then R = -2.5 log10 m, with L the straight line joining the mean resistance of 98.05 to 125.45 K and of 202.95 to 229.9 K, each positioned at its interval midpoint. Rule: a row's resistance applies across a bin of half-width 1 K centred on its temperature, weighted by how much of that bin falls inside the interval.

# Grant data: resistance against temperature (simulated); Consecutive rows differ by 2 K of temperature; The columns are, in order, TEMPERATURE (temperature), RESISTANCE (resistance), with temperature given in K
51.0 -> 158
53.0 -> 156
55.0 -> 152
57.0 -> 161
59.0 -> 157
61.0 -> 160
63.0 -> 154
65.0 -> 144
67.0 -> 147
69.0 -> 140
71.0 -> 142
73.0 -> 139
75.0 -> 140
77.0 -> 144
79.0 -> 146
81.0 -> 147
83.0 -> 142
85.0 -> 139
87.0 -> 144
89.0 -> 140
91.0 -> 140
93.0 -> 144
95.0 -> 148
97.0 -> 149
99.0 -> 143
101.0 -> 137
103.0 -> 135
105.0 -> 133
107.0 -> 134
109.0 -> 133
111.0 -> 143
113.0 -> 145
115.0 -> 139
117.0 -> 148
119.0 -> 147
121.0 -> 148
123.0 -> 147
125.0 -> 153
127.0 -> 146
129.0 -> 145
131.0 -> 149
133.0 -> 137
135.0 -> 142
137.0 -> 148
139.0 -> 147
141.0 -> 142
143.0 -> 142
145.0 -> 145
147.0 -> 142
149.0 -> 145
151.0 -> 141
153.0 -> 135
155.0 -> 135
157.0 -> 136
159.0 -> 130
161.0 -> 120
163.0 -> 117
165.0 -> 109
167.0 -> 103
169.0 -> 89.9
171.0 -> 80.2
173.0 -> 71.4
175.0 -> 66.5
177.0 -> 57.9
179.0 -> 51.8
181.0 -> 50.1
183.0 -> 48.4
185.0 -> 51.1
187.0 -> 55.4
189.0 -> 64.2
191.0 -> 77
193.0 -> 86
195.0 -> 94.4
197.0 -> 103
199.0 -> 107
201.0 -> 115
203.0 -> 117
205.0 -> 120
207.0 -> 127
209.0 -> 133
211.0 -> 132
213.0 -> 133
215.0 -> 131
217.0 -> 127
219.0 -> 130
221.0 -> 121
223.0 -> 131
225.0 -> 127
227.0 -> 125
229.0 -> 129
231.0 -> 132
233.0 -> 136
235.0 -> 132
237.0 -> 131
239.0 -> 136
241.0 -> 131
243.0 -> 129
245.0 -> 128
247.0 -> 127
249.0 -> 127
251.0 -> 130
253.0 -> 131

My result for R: 0.39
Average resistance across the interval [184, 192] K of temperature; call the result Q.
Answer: 61.9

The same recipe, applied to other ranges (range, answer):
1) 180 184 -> 49.2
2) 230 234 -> 134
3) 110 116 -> 142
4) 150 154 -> 138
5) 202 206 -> 118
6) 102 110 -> 134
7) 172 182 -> 59.5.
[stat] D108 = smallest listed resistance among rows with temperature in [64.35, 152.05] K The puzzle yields 133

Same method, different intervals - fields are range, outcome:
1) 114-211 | 48.4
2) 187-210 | 55.4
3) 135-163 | 117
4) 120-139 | 137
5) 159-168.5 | 103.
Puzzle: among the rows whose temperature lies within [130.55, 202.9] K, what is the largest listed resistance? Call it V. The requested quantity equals 149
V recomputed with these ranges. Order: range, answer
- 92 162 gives 153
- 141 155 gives 145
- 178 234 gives 136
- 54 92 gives 161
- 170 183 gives 80.2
